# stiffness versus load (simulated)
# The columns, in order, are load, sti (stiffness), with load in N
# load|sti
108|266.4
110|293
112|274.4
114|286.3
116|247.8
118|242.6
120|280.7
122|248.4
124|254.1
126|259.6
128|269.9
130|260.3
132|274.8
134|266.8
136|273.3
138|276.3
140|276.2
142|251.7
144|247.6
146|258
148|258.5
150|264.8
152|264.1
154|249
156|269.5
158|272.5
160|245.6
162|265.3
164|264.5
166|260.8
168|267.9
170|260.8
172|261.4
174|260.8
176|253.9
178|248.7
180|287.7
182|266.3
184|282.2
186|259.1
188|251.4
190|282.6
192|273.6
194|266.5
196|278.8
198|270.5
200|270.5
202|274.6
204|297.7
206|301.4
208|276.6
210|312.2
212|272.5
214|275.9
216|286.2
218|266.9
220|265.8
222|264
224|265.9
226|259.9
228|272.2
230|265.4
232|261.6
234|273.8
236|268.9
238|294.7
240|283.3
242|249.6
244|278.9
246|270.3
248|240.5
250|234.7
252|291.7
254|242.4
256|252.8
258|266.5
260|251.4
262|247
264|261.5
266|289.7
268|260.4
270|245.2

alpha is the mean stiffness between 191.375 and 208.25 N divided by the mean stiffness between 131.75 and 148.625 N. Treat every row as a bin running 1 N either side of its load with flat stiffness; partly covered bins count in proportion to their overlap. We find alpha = 1.06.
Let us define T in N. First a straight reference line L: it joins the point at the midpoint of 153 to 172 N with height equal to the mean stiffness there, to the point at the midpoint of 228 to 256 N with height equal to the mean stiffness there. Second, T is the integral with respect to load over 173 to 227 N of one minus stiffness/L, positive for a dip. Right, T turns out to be -1.9 N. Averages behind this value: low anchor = 262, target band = 273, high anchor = 266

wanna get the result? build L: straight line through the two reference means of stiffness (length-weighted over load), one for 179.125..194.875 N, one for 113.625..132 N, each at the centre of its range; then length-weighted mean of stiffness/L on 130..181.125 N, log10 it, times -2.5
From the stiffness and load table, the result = 0.01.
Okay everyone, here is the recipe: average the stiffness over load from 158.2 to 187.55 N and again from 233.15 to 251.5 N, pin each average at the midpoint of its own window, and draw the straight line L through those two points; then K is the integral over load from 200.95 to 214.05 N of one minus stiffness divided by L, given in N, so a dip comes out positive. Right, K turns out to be -1.14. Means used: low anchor 263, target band 288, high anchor 267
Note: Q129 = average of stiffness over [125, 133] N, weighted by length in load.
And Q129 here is 266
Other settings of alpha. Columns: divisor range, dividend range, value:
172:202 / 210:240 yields 1.02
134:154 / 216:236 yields 1.02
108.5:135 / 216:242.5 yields 1.01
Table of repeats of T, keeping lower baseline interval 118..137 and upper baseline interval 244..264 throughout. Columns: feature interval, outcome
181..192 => -0.3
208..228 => -1.2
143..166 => 0.2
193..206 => -0.9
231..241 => -0.7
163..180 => 0.0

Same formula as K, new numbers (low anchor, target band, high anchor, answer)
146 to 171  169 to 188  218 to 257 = -0.1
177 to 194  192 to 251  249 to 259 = -2.1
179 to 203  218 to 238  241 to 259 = -0.3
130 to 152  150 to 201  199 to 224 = 1.3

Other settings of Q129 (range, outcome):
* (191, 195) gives 270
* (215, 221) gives 273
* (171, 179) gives 256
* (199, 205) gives 281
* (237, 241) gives 289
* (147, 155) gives 259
